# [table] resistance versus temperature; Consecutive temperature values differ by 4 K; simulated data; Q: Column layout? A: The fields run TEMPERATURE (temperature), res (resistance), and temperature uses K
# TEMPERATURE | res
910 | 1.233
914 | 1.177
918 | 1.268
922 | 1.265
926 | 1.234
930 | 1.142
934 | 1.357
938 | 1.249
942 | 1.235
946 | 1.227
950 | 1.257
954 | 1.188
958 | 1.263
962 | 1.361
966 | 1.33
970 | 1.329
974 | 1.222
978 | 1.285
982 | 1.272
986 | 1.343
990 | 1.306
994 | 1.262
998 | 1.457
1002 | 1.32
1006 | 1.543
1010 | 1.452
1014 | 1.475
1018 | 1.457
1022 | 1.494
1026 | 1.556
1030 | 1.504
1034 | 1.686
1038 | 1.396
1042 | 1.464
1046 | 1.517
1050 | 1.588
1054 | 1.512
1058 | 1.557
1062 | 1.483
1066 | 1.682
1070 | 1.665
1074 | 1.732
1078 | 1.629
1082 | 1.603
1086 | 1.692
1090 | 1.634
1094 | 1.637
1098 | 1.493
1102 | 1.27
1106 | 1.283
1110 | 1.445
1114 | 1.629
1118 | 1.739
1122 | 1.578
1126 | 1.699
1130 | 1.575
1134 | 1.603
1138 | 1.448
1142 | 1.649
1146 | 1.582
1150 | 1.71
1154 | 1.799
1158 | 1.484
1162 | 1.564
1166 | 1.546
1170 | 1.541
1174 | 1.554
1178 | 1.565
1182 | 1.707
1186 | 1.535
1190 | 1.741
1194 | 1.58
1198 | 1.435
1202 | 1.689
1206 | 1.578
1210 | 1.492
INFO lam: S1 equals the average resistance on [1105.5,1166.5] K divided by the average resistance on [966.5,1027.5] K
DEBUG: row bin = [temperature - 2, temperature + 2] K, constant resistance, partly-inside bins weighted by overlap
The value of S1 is 1.2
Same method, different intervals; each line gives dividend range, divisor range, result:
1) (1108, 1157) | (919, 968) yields 1.29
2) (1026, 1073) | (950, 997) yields 1.21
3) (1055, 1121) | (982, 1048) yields 1.09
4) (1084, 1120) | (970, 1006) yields 1.16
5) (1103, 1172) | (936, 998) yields 1.23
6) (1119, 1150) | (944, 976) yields 1.26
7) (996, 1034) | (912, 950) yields 1.20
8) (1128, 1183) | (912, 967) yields 1.27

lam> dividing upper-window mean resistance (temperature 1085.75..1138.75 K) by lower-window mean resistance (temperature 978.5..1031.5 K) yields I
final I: 1.10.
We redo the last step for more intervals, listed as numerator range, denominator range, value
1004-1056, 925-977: 1.20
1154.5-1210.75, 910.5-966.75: 1.26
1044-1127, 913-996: 1.24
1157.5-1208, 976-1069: 1.08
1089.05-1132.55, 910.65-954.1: 1.25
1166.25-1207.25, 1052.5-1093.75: 0.98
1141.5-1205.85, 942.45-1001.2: 1.24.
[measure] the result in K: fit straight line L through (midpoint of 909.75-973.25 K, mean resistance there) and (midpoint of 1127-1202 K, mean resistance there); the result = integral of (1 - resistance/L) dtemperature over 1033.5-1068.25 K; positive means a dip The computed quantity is -2.8 K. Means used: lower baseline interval 1.26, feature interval 1.54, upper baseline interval 1.59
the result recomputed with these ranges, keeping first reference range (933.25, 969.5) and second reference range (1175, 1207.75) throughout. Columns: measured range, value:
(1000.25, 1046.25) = -3.9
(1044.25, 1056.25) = -1.1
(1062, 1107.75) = -3.7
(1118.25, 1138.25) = -1.2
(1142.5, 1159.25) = -1.1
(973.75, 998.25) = 0.4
